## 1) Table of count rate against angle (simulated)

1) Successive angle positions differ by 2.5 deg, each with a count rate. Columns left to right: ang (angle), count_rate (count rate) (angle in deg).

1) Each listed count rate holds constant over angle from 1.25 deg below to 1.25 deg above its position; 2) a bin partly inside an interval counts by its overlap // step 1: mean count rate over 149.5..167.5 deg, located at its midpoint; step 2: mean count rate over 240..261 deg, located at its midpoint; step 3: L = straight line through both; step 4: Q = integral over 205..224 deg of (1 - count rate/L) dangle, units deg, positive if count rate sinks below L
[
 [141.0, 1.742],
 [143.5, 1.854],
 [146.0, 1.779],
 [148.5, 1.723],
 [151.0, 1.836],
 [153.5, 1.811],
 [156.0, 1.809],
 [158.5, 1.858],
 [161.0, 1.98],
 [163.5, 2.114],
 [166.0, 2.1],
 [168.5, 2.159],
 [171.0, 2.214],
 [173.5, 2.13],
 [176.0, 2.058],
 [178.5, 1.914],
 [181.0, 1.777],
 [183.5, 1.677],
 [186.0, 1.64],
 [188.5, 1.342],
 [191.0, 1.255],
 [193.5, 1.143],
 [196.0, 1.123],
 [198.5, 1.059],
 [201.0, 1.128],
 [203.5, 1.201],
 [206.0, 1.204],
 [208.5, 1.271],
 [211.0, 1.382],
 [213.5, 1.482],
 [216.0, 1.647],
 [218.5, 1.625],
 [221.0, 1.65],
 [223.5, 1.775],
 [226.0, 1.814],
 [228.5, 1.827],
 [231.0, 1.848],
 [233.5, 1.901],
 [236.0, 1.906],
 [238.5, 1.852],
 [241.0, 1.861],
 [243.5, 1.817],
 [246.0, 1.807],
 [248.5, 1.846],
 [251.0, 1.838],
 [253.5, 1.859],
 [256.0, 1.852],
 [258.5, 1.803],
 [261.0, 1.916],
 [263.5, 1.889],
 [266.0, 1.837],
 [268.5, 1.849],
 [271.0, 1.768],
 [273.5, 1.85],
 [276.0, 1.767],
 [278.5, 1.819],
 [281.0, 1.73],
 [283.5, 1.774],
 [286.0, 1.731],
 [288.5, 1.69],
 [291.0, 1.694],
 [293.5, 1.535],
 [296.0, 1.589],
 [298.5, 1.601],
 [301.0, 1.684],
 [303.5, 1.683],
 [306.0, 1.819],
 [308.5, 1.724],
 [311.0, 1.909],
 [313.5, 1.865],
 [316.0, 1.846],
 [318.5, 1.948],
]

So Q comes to 3.8 deg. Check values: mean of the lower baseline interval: 1.93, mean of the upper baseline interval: 1.84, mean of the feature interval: 1.5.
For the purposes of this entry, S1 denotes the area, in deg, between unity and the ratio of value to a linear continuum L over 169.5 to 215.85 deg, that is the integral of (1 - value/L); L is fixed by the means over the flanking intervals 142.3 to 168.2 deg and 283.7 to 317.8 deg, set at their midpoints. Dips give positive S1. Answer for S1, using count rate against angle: 8.7 deg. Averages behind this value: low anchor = 1.9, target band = 1.51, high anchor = 1.73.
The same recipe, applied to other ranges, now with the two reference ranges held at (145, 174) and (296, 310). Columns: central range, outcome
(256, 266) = -0.5 deg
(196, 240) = 7.0 deg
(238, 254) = -0.3 deg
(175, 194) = 3.0 deg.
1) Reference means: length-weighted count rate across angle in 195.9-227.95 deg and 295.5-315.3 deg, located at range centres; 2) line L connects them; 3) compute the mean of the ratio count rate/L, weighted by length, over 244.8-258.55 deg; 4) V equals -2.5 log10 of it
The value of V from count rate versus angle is -0.17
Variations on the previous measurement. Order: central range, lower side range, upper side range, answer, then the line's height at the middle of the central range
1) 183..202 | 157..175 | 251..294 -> 0.49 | 2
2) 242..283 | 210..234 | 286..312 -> -0.08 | 1.69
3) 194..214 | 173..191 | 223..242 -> 0.42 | 1.79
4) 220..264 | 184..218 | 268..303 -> -0.21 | 1.51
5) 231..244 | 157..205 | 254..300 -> -0.09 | 1.73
